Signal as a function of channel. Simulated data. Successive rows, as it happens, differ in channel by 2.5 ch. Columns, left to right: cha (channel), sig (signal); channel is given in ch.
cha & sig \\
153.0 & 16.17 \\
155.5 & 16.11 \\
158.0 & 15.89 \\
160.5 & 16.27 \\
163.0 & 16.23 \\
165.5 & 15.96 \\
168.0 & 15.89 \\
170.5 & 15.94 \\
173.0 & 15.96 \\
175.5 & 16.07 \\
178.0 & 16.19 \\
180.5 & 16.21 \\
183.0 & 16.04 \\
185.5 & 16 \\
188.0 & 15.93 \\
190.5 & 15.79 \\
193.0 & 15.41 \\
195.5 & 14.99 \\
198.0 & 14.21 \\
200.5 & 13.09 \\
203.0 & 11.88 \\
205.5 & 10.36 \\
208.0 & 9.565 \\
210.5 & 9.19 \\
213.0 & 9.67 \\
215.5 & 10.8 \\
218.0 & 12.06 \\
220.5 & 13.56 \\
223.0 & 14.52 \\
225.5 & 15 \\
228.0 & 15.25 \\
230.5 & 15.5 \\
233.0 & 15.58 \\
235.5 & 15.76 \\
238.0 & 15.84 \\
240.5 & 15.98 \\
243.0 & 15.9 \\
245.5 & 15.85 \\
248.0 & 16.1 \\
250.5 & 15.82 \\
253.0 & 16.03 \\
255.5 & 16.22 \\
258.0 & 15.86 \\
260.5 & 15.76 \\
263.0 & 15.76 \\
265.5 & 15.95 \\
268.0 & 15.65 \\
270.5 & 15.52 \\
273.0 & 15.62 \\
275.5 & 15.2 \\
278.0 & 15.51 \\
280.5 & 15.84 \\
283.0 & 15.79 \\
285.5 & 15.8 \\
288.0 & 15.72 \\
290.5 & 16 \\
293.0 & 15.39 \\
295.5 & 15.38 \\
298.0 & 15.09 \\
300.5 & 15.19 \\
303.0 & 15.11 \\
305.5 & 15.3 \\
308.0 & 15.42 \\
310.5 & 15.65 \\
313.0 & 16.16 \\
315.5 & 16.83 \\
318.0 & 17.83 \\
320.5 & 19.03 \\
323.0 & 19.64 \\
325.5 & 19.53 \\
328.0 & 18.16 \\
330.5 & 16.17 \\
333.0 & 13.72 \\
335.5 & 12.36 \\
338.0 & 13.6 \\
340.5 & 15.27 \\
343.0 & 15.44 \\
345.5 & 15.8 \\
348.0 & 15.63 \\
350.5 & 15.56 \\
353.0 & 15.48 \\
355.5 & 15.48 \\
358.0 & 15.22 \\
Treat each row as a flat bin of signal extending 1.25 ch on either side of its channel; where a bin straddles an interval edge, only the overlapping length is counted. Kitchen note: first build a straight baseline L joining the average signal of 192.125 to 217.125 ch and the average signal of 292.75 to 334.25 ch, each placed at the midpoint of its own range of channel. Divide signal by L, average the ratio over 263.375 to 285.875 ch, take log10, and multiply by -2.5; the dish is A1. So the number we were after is -0.06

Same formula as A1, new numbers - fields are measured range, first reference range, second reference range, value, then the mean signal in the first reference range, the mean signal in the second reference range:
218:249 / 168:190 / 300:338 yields 0.061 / 16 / 16.3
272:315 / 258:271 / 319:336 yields 0.057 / 15.8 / 17.2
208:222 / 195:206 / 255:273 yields 0.233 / 12.9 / 15.8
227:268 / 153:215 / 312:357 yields -0.041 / 14.5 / 16.2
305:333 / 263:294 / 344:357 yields -0.101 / 15.7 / 15.6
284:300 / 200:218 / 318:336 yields -0.021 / 10.6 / 17.2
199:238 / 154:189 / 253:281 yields 0.227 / 16.1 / 15.7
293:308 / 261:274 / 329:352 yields 0.006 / 15.7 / 14.9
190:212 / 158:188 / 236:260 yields 0.262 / 16.1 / 15.9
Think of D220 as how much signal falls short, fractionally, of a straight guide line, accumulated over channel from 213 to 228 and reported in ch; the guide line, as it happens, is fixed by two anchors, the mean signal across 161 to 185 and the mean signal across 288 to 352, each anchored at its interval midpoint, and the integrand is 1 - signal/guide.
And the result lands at 2.8 ch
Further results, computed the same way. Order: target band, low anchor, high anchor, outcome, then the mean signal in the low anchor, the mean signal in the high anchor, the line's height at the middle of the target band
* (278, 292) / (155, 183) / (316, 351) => 0.4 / 16.1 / 16.3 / 16.2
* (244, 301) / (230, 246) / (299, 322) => 1.1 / 15.8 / 16.3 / 16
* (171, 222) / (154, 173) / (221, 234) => 6.2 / 16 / 15.1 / 15.5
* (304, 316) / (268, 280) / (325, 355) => -0.2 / 15.5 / 15.5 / 15.5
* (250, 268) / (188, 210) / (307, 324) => -0.8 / 13.2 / 17.2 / 15.3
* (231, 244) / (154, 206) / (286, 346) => -0.2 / 15.3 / 16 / 15.6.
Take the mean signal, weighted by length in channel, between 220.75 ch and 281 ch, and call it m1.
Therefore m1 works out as 15.6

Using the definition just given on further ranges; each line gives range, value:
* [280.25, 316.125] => 15.6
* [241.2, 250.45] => 15.9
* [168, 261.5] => 14.6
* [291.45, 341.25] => 16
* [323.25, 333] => 17.6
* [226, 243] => 15.6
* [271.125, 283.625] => 15.6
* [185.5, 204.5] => 14.5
